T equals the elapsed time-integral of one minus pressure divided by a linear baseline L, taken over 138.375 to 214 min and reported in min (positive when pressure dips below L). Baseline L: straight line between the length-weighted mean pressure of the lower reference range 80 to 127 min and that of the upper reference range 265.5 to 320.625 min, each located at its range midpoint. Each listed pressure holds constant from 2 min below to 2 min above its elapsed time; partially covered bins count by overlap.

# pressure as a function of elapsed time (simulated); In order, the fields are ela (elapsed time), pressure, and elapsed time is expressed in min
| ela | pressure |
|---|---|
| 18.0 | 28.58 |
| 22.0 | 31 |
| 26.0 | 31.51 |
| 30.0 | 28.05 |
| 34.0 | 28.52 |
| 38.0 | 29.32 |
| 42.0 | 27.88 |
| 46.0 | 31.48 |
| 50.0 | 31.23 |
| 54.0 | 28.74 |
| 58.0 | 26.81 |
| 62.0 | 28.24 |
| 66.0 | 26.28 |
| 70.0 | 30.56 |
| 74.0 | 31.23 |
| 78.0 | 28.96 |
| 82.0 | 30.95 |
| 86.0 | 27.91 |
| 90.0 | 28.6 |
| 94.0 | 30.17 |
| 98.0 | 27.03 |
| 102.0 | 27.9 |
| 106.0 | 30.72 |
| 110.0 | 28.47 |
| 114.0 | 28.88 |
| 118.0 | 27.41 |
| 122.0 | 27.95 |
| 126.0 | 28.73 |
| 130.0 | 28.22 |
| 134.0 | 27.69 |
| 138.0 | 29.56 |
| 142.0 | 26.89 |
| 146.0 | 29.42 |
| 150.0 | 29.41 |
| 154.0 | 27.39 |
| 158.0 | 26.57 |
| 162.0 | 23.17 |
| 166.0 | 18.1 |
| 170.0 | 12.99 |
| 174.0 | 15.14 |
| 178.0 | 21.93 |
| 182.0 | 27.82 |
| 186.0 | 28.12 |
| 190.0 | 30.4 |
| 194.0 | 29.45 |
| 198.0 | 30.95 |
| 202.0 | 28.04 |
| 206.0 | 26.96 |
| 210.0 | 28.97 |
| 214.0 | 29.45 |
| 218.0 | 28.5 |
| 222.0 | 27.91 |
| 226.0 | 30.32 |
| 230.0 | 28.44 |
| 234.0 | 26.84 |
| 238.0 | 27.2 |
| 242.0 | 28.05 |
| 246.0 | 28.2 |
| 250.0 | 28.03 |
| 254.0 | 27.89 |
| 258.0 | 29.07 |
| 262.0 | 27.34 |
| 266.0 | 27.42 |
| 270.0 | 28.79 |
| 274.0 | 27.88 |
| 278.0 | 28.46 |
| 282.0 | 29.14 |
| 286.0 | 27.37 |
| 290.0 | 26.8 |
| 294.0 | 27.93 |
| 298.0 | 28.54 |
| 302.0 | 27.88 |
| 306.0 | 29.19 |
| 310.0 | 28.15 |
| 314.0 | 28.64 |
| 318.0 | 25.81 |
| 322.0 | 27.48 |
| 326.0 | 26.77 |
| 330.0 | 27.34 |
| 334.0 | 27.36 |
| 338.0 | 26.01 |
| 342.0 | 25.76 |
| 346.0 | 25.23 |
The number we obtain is 6.9 min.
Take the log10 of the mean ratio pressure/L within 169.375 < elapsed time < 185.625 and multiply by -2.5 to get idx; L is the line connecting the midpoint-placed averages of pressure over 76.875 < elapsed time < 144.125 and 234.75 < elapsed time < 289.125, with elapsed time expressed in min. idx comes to 0.33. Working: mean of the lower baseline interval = 28.6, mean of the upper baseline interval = 28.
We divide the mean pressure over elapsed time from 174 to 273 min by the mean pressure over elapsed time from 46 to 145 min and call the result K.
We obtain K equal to 0.97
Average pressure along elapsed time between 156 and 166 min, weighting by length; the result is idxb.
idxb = 23.5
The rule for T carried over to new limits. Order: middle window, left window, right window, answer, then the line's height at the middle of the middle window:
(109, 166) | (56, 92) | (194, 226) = 2.7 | 28.8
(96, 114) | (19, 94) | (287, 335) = 0.3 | 29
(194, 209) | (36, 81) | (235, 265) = -0.3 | 28.2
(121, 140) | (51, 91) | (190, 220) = 0.3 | 28.9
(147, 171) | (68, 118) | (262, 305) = 4.3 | 28.8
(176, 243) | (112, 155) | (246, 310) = 0.1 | 28.2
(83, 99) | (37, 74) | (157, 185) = -1.3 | 26.5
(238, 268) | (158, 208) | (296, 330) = -1.9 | 26.3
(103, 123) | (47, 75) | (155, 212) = -1.0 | 27.3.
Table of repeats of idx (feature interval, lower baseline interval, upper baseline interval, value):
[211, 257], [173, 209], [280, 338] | -0.04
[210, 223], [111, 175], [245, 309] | -0.07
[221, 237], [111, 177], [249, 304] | -0.05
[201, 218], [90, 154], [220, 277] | -0.01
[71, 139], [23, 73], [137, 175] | -0.10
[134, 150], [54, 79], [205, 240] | 0.00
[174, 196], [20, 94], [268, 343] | 0.08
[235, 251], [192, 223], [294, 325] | 0.03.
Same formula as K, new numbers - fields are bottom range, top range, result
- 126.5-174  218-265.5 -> 1.12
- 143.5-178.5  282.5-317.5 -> 1.23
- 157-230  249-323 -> 1.08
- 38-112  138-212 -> 0.89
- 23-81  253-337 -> 0.95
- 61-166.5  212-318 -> 1.00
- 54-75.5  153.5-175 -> 0.71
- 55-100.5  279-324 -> 0.97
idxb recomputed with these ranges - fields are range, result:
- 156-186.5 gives 21.4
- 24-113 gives 29.1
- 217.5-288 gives 28.2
